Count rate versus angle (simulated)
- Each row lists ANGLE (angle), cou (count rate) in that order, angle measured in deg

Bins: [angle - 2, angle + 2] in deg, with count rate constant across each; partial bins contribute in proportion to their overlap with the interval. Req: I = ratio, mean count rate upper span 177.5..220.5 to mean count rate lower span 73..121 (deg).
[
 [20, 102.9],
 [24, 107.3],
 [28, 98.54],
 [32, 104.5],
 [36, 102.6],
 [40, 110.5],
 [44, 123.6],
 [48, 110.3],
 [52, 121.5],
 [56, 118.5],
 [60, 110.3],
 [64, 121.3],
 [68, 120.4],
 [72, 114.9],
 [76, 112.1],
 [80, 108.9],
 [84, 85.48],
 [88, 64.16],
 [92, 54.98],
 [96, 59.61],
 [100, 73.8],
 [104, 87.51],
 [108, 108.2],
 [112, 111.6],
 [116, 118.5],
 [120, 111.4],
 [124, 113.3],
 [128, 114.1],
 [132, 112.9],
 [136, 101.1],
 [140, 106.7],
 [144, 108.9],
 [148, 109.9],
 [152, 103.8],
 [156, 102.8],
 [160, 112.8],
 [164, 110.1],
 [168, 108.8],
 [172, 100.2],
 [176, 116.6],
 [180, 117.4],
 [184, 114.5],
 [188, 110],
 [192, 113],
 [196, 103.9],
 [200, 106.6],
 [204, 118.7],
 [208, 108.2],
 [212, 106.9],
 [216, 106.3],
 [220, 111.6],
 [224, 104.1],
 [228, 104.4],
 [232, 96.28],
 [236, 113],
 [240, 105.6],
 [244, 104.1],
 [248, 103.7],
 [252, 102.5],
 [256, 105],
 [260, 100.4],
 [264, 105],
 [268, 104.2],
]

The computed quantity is 1.2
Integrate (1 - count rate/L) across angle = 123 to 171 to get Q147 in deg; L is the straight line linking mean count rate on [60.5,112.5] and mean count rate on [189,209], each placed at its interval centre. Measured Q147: -2.7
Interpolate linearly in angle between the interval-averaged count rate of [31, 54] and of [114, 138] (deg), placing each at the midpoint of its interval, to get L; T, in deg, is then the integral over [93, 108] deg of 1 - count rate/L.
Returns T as 4.7 deg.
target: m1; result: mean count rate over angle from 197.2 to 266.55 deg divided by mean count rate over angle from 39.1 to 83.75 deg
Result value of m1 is 0.9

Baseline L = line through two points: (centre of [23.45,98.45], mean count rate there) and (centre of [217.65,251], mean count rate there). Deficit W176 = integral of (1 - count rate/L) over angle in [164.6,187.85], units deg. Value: -1.6 deg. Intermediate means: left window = 102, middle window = 111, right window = 105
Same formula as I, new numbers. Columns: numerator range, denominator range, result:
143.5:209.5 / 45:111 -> 1.11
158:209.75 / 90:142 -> 1.13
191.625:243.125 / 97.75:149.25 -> 1.02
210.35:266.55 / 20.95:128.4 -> 1.02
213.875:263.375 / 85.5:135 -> 1.11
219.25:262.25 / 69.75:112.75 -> 1.18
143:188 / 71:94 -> 1.23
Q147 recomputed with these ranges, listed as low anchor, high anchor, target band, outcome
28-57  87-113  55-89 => -4.1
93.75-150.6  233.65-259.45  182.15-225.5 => -2.2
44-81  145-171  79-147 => 9.1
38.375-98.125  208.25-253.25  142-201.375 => -2.8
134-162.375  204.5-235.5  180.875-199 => -0.7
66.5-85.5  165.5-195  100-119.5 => 1.1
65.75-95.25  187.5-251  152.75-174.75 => -1.2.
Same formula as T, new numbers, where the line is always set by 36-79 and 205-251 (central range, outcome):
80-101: 7.8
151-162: 0.3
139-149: 0.2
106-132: -0.2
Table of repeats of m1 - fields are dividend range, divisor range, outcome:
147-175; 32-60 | 0.94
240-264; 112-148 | 0.93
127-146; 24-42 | 1.04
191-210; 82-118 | 1.30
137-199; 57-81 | 0.95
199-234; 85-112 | 1.37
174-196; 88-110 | 1.50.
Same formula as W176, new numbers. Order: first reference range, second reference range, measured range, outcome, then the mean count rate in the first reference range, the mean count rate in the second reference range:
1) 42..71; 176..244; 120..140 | 0.6 deg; 118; 109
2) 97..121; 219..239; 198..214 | -0.9 deg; 99.7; 106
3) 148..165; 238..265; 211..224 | -0.3 deg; 108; 104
